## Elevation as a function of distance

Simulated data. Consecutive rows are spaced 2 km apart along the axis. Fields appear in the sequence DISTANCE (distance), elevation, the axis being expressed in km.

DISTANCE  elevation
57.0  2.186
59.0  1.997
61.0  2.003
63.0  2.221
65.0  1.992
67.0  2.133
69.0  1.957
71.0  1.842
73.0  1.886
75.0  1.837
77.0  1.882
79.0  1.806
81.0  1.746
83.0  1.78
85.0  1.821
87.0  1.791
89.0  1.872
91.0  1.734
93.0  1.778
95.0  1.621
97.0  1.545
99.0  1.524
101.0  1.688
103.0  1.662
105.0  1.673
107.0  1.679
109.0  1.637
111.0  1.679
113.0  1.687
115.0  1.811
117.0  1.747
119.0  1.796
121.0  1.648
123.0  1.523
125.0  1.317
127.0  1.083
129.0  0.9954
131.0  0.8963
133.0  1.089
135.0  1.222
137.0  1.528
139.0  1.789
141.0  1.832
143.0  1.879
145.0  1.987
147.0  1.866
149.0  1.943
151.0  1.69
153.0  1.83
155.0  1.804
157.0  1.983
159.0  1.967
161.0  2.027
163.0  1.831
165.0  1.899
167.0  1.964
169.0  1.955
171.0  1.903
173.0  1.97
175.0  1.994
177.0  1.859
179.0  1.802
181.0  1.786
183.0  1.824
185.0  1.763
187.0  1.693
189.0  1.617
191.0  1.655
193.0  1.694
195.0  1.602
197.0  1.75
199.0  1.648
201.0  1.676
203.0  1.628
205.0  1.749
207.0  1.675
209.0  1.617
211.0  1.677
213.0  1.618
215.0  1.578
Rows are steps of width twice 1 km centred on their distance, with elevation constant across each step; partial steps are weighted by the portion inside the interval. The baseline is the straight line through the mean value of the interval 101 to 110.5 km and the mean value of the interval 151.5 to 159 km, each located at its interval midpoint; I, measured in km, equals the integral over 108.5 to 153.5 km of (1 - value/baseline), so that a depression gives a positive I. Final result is 4.81 km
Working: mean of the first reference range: 1.67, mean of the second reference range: 1.87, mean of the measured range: 1.58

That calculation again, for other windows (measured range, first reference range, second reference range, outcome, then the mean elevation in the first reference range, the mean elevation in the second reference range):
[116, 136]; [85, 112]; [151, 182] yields 4.95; 1.69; 1.9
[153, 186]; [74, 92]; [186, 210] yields -3.72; 1.81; 1.67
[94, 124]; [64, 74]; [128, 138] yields -4.57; 1.96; 1.15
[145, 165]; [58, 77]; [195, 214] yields -1.22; 1.98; 1.67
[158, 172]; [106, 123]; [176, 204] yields -1.85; 1.7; 1.71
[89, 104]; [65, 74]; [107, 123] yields 1.17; 1.96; 1.7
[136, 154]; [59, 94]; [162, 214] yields -0.04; 1.89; 1.76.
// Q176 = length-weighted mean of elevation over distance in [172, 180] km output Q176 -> 1.91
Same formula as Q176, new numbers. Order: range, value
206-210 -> 1.65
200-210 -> 1.67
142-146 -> 1.93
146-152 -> 1.83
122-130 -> 1.23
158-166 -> 1.93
